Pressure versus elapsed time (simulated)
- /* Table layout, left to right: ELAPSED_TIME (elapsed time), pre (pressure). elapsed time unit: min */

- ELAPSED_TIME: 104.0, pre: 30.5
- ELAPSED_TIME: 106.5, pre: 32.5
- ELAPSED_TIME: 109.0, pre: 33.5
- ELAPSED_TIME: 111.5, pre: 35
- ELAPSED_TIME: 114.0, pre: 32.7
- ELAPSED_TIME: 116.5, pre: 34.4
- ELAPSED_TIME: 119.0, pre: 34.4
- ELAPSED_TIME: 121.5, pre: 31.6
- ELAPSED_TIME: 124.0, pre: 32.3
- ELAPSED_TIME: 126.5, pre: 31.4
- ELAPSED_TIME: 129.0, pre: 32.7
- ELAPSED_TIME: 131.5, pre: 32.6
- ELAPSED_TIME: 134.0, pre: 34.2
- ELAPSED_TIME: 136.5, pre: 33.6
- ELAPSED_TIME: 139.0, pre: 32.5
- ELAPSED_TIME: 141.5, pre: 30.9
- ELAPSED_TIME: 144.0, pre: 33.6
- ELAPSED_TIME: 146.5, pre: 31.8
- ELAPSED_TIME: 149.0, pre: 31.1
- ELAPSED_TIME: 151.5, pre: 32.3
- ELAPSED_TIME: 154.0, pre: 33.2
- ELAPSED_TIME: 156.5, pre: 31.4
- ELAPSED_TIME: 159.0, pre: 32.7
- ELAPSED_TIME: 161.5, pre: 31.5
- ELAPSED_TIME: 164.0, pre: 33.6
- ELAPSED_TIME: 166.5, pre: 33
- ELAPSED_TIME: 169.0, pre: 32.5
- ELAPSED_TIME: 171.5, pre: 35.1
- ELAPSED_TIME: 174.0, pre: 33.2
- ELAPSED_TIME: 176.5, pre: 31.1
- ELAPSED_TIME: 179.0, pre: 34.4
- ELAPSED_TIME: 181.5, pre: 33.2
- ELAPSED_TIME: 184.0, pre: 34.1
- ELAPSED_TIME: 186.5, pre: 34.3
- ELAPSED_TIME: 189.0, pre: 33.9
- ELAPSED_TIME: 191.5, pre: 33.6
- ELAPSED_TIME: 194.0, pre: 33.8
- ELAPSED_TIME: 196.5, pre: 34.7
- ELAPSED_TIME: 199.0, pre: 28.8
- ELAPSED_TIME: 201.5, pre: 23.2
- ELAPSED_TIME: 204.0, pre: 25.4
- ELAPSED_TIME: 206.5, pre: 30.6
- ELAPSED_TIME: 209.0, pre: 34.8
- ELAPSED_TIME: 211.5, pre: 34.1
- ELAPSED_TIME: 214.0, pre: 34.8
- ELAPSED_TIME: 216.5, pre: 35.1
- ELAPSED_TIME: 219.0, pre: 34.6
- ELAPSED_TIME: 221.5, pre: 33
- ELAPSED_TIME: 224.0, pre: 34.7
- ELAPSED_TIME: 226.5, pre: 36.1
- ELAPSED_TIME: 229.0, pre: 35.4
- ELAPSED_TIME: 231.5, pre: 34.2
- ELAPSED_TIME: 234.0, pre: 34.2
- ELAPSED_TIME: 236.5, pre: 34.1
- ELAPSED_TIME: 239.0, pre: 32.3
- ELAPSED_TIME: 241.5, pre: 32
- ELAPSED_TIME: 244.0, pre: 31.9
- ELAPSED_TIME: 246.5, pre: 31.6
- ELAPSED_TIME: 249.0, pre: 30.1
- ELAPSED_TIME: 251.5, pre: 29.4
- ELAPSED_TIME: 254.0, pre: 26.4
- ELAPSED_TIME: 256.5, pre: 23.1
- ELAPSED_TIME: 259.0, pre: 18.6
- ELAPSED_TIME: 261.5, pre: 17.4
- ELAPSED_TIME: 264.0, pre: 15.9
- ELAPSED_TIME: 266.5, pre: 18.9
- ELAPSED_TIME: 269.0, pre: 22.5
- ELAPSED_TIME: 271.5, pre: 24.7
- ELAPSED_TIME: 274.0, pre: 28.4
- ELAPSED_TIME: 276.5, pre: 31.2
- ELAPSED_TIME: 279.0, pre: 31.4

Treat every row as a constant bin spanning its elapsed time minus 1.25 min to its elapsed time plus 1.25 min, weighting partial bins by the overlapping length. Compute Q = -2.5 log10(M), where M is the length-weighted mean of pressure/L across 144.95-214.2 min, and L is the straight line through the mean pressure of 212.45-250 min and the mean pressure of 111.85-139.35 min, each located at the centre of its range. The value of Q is 0.03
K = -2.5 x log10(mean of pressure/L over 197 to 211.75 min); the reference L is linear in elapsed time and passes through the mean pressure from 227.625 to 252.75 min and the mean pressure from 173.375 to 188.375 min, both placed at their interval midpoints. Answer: 0.13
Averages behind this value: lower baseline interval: 33.4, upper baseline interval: 32.5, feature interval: 29.4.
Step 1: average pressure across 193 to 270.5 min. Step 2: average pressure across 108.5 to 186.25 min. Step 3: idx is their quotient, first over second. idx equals 0.90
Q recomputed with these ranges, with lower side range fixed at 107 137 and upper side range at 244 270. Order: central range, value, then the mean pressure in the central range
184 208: -0.11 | 31.1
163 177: -0.12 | 33.2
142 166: -0.05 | 32.3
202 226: -0.22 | 32.8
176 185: -0.15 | 33.4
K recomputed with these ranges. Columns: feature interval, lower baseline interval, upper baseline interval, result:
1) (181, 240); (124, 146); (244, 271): -0.214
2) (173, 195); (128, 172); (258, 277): -0.138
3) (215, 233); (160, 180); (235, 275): -0.209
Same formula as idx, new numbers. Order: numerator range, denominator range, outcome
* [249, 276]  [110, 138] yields 0.70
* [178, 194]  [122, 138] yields 1.04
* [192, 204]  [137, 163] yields 0.93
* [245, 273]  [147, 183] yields 0.72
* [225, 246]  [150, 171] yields 1.03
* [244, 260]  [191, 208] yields 0.90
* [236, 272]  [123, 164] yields 0.80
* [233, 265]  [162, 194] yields 0.82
